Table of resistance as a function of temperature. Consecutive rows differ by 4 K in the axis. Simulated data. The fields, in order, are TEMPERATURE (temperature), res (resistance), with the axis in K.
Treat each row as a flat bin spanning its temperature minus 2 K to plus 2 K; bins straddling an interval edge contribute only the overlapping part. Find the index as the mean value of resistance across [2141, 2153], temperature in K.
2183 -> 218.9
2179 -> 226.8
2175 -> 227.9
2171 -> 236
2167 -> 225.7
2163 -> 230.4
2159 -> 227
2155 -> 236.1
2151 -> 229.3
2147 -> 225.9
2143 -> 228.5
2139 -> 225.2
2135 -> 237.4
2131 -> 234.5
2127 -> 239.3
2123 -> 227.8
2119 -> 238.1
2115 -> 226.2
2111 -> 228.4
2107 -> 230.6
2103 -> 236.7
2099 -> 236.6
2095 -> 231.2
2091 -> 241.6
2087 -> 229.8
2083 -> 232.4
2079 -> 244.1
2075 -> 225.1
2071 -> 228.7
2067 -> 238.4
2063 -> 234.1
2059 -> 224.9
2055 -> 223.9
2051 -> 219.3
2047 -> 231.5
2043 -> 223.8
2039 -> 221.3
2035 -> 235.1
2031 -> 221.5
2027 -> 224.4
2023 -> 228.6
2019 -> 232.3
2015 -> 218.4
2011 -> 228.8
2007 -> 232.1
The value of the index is 228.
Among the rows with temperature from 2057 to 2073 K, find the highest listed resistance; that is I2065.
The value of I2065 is 238.4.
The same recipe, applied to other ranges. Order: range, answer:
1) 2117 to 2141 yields 239.3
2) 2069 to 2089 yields 244.1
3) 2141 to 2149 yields 228.5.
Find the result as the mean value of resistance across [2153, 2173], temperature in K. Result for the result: 231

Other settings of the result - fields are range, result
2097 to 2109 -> 235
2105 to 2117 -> 228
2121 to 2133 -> 234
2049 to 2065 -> 226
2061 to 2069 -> 236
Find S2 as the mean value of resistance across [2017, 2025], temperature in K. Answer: 230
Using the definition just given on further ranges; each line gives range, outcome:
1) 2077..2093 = 237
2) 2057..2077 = 230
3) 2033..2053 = 226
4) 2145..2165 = 230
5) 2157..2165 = 229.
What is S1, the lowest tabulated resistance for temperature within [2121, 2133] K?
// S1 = 227.8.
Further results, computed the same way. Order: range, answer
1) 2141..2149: 225.9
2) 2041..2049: 223.8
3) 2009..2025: 218.4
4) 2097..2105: 236.6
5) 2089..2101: 231.2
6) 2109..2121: 226.2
